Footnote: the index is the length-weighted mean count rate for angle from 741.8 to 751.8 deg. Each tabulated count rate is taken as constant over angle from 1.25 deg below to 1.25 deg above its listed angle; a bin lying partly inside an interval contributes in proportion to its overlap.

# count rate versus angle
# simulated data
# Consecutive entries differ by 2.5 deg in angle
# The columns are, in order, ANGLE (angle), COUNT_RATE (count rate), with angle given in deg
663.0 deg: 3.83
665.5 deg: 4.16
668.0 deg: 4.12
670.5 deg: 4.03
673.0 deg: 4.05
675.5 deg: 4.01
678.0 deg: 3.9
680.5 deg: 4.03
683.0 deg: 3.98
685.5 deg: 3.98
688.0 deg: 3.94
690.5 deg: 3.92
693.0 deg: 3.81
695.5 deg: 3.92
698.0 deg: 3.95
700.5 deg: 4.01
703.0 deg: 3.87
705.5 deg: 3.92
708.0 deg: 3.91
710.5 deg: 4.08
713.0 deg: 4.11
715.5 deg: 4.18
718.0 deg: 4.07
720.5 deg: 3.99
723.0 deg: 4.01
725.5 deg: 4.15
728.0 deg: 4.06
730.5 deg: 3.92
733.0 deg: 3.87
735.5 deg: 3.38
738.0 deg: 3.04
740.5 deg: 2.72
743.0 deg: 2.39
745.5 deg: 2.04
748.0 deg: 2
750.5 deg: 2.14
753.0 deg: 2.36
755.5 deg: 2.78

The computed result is 2.14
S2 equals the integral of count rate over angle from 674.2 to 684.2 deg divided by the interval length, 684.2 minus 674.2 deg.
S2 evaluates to 3.98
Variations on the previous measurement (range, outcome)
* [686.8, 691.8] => 3.93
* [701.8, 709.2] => 3.9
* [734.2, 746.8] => 2.72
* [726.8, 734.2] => 3.95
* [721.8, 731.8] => 4.03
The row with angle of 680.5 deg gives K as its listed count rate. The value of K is 4.03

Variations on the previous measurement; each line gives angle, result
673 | 4.05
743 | 2.39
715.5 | 4.18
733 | 3.87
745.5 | 2.04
